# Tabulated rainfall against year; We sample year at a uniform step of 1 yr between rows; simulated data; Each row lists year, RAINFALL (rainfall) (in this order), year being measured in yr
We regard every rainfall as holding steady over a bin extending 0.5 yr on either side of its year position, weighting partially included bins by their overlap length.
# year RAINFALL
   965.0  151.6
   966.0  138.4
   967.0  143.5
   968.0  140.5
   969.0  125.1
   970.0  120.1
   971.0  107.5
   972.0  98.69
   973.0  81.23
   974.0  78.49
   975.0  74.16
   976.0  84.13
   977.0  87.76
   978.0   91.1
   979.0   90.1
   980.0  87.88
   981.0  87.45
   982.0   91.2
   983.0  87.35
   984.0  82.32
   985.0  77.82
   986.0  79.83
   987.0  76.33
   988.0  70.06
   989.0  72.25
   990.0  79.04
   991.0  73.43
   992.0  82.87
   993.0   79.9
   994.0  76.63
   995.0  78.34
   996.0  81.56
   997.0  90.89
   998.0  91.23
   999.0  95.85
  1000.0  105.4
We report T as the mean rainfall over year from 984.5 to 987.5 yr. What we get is 78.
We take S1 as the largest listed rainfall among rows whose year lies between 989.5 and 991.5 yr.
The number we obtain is 79.04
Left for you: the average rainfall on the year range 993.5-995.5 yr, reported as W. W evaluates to 77.5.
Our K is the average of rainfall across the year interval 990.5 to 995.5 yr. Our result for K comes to 78.2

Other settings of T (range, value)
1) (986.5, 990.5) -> 74.4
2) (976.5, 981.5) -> 88.9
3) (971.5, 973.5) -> 90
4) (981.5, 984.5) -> 87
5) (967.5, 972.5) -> 118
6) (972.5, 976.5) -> 79.5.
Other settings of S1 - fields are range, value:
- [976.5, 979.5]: 91.1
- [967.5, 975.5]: 140.5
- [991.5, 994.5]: 82.87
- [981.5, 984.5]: 91.2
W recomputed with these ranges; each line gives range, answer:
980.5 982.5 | 89.3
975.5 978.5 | 87.7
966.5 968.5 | 142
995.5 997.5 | 86.2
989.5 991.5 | 76.2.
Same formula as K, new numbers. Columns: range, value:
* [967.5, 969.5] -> 133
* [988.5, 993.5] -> 77.5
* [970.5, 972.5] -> 103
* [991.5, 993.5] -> 81.4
